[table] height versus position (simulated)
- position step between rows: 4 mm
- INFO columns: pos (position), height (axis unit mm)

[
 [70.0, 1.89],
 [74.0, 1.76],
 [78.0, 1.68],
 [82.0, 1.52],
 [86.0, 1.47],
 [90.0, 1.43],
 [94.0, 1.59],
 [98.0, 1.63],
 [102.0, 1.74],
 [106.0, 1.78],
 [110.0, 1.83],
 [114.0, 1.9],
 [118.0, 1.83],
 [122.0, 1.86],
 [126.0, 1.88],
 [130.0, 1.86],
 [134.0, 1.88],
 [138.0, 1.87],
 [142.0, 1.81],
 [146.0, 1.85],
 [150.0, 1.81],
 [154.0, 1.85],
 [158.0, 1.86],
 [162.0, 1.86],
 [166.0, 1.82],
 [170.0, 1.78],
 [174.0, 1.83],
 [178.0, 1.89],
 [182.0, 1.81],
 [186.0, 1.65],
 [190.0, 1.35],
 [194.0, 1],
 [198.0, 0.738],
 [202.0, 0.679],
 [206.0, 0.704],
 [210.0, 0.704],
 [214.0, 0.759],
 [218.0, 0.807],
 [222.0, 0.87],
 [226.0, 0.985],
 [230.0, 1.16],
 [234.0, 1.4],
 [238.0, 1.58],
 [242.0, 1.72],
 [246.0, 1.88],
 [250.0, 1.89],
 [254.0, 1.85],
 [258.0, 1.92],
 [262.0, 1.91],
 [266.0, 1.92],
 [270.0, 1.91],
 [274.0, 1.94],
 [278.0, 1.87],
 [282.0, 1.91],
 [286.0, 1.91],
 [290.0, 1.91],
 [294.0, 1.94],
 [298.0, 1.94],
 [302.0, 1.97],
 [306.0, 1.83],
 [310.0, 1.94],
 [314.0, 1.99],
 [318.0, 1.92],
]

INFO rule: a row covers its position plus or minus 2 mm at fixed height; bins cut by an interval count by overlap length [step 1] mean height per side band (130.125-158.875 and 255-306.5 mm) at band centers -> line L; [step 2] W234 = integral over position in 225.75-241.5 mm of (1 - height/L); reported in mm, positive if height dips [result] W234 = 4.5 mm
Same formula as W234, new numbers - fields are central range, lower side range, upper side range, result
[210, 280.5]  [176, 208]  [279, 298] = 4.60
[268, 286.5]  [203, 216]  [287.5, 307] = -2.94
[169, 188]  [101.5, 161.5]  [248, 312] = 0.73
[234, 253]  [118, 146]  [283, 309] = 1.65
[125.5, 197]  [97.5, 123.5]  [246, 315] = 3.63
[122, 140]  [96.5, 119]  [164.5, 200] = -1.71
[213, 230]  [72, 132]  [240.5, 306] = 8.74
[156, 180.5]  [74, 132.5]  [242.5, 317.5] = -0.71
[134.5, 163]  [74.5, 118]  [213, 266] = -4.45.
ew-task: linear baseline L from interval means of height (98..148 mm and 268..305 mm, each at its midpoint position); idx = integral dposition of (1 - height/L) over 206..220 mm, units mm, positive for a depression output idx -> 8.4 mm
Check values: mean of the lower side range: 1.83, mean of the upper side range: 1.92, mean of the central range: 0.749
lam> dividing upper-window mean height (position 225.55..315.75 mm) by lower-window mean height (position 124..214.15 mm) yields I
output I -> 1.17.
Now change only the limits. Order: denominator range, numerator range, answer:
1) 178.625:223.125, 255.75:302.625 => 1.85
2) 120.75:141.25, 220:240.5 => 0.65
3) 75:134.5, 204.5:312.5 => 0.93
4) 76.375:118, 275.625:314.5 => 1.15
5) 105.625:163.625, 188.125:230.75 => 0.47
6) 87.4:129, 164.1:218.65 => 0.72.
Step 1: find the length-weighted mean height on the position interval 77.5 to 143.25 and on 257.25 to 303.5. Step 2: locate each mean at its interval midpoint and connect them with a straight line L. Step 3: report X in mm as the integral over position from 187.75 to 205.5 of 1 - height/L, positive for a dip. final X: 8.71 mm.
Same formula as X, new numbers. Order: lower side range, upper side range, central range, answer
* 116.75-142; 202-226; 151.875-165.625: -3.44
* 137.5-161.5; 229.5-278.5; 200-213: 7.96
